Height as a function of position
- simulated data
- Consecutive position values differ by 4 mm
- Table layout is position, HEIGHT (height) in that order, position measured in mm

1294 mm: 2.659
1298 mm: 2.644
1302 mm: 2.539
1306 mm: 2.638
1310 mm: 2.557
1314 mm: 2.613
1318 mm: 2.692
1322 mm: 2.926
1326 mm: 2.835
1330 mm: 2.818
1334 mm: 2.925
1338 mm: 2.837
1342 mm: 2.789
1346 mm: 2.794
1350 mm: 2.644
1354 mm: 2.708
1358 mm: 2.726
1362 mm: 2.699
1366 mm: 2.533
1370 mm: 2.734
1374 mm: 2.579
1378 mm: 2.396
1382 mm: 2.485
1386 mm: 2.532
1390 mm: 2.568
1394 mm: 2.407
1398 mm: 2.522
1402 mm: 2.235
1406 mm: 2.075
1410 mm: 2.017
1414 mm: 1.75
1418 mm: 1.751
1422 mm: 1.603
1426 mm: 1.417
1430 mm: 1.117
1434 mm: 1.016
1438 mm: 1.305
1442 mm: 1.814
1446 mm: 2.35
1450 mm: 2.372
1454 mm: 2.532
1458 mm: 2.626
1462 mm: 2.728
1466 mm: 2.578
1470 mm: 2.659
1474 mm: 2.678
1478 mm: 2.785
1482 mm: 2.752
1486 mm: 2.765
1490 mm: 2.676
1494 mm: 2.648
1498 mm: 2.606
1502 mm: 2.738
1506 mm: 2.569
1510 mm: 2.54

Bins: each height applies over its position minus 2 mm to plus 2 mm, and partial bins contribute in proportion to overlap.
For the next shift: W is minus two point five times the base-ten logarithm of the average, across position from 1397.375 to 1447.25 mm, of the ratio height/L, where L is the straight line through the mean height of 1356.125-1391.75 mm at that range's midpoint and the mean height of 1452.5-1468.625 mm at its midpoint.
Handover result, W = 0.439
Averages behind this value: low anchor 2.58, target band 1.74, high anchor 2.62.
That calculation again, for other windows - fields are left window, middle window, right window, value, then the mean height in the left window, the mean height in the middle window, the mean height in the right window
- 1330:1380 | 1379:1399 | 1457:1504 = 0.084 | 2.7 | 2.5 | 2.69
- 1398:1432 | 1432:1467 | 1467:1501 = 0.067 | 1.79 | 2.13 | 2.69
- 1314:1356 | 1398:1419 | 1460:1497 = 0.326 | 2.79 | 2.03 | 2.69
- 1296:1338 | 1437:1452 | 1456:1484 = 0.321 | 2.72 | 2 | 2.69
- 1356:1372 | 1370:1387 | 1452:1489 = 0.063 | 2.67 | 2.52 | 2.68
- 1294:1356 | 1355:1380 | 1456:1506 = 0.041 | 2.73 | 2.62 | 2.68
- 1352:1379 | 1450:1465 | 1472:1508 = 0.035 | 2.63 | 2.59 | 2.69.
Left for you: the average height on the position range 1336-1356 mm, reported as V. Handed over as 2.75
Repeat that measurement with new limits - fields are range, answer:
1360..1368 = 2.62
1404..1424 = 1.84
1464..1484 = 2.69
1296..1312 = 2.59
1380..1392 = 2.53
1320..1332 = 2.86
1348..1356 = 2.68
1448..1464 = 2.56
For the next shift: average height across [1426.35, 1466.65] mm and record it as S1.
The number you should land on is 2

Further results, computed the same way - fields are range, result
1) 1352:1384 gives 2.61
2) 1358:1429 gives 2.25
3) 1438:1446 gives 1.82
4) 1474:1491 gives 2.74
